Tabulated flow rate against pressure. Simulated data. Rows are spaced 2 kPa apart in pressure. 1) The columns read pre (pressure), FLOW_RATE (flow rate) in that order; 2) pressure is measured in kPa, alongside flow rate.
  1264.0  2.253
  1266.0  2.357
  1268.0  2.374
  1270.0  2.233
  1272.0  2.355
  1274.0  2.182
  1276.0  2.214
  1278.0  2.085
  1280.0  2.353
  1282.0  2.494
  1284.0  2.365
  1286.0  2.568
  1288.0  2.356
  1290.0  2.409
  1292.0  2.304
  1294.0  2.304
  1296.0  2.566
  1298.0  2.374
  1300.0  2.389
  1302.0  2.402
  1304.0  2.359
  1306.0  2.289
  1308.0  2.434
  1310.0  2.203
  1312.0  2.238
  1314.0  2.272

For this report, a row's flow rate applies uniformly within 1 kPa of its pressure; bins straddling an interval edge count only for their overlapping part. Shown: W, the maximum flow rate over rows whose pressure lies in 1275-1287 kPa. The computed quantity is 2.568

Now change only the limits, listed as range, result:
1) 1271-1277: 2.355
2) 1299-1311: 2.434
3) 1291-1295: 2.304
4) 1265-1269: 2.374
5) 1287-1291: 2.409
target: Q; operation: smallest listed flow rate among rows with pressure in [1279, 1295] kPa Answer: 2.304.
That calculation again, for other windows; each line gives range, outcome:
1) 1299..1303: 2.389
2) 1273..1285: 2.085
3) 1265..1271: 2.233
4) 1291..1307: 2.289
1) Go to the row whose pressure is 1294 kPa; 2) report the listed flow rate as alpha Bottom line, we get 2.304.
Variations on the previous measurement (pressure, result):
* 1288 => 2.356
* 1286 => 2.568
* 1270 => 2.233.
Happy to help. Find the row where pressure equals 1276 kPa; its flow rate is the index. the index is 2.214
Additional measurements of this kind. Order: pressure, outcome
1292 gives 2.304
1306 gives 2.289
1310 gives 2.203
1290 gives 2.409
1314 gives 2.272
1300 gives 2.389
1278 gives 2.085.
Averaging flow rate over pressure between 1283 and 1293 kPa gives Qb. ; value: 2.4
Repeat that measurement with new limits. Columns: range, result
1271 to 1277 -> 2.25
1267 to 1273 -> 2.32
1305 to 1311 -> 2.31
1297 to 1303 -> 2.39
